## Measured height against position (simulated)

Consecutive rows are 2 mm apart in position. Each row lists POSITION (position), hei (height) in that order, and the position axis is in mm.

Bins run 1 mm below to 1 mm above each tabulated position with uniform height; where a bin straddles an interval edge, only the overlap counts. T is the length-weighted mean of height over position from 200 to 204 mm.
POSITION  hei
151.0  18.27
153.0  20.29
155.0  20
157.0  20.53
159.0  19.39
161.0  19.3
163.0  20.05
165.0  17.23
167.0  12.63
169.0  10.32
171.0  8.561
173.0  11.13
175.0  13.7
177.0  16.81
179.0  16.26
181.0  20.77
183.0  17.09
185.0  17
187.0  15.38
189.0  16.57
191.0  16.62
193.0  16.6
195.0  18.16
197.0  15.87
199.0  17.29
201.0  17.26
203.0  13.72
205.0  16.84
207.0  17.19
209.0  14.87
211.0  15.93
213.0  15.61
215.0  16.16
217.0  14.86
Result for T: 15.5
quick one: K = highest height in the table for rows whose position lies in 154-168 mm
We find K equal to 20.53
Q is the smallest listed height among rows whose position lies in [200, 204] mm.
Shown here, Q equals 13.72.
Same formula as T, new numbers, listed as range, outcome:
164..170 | 13.4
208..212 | 15.4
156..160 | 20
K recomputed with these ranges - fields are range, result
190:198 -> 18.16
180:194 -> 20.77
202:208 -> 17.19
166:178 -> 16.81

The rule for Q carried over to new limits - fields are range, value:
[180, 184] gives 17.09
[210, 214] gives 15.61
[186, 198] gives 15.38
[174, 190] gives 13.7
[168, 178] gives 8.561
